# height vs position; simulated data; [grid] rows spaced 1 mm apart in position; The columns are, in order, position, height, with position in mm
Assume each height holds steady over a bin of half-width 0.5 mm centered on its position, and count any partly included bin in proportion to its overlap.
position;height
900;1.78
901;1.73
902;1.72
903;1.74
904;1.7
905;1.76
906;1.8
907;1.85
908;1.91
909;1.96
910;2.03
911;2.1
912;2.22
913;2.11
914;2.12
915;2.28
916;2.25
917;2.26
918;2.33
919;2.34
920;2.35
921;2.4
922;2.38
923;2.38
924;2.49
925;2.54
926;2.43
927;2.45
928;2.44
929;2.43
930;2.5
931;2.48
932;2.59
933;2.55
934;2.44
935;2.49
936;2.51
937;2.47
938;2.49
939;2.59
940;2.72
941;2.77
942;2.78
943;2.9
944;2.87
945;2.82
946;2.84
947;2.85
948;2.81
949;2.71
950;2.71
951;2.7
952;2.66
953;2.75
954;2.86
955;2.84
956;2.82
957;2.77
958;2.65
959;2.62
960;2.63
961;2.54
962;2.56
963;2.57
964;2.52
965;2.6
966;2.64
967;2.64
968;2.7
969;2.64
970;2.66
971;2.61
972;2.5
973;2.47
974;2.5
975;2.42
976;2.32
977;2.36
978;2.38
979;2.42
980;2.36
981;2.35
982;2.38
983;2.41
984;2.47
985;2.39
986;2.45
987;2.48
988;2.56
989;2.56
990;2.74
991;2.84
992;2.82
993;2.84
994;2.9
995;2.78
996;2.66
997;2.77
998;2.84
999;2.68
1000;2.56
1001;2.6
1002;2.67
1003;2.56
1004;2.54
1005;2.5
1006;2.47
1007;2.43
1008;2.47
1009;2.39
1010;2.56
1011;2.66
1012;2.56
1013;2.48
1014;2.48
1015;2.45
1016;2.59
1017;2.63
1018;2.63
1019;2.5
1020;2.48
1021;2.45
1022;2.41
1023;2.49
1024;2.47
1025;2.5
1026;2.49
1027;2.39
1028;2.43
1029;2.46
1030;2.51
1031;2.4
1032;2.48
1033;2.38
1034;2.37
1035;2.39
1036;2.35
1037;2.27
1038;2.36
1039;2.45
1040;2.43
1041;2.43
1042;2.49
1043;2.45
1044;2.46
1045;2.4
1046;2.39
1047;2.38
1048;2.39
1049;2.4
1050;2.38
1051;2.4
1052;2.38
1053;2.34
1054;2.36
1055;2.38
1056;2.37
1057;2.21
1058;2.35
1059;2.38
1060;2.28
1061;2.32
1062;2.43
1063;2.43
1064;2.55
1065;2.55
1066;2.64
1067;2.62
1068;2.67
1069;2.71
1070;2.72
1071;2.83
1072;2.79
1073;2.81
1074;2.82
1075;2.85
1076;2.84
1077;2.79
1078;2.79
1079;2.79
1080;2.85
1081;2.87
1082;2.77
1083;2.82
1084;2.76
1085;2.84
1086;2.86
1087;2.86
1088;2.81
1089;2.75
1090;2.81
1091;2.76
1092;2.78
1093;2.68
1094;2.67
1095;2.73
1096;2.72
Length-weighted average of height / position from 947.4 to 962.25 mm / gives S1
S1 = 2.71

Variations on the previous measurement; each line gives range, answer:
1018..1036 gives 2.45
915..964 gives 2.59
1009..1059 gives 2.44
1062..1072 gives 2.63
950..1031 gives 2.57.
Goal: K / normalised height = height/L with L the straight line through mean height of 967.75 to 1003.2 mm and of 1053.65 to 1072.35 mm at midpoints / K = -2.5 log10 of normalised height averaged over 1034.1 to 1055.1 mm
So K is 0.06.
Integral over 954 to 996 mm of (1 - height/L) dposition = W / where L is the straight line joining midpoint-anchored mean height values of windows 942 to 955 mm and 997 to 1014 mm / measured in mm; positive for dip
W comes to 1.61 mm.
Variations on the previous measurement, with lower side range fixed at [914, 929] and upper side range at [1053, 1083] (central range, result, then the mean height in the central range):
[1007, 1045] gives 1.2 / 2.46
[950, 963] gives -1.4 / 2.7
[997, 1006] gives -0.4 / 2.62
